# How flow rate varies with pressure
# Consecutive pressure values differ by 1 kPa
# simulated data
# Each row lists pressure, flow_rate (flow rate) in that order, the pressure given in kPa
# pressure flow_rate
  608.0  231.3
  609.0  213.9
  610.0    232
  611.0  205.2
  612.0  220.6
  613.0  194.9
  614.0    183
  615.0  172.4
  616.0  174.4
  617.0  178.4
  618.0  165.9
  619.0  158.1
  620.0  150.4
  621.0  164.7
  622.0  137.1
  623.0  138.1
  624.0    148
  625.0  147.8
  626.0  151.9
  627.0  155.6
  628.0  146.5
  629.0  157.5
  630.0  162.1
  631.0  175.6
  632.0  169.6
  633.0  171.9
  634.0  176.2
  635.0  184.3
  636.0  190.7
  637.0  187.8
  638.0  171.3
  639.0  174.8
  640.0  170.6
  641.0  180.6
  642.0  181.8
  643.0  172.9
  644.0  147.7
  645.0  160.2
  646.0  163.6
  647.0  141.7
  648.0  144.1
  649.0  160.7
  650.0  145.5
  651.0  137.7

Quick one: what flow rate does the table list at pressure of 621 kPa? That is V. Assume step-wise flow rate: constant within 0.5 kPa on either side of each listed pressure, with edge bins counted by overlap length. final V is 164.7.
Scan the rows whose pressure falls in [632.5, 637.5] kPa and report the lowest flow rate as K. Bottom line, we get 171.9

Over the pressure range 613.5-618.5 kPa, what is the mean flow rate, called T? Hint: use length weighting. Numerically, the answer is 175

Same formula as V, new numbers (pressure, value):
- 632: 169.6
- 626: 151.9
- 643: 172.9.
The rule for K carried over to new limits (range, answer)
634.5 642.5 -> 170.6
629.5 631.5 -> 162.1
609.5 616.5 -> 172.4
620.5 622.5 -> 137.1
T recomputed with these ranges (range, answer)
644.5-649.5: 154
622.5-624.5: 143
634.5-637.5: 188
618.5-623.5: 150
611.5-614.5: 200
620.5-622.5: 151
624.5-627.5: 152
